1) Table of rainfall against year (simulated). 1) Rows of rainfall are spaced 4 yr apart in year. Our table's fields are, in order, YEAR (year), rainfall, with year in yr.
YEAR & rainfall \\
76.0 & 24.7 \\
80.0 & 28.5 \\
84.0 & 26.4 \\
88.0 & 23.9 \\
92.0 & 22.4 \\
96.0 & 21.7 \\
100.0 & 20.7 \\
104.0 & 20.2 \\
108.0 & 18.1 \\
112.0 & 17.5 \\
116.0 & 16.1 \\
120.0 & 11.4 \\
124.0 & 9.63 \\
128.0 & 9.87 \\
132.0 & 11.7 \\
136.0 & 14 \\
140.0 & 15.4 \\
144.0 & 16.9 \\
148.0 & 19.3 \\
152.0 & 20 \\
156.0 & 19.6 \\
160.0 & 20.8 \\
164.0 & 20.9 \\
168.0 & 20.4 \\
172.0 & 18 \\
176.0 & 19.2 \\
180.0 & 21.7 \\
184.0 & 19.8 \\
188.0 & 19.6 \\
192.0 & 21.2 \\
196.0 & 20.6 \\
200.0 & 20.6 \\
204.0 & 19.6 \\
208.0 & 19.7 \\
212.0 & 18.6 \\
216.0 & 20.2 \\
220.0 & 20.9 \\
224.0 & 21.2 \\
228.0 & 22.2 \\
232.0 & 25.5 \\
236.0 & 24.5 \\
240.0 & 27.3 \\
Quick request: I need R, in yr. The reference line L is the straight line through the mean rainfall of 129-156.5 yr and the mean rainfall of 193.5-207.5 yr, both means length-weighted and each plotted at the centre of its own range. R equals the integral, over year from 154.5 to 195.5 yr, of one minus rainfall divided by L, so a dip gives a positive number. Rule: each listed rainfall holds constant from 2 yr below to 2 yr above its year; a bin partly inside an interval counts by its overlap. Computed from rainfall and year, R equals -3.7 yr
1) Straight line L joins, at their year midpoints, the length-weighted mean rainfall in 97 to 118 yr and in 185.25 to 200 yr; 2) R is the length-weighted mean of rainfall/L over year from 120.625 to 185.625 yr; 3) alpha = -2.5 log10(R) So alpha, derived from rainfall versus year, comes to 0.15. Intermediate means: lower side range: 18.7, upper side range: 20.5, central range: 17.2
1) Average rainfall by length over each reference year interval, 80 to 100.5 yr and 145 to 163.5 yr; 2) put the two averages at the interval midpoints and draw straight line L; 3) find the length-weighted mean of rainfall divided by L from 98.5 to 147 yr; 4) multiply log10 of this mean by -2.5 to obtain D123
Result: 0.40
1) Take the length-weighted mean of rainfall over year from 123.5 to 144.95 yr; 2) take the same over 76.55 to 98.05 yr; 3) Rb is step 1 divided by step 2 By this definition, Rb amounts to 0.53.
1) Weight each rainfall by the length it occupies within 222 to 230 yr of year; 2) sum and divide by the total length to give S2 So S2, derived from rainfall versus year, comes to 21.7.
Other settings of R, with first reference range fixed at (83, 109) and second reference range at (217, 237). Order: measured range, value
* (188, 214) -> 2.9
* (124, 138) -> 6.7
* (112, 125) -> 5.1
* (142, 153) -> 1.8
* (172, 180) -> 1.0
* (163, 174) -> 1.3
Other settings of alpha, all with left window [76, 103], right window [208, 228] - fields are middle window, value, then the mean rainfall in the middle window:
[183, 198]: 0.04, 20.3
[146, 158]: 0.13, 19.6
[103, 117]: 0.28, 17.9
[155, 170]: 0.07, 20.5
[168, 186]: 0.09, 19.8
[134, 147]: 0.39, 15.7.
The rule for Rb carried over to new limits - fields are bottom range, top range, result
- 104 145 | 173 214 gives 1.40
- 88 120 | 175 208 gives 1.05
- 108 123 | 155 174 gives 1.33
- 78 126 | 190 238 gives 1.08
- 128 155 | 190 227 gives 1.28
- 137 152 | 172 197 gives 1.16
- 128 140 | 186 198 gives 1.60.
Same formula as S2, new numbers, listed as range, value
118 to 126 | 10.5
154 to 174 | 19.9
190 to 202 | 20.8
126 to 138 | 11.9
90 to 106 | 21.2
